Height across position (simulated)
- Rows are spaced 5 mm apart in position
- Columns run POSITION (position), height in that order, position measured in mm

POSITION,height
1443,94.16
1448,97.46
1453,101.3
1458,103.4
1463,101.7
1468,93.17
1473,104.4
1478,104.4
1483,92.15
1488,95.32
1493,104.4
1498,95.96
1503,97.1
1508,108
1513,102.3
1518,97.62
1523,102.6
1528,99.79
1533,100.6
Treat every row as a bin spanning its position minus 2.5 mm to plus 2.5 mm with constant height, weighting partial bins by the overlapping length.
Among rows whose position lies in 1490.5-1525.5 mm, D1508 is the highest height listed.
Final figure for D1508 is 108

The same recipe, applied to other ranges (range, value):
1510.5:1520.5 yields 102.3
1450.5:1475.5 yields 104.4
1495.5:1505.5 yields 97.1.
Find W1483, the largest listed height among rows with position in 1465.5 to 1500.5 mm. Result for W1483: 104.4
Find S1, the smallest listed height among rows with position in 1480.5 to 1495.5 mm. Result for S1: 92.15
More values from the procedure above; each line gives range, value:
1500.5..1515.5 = 97.1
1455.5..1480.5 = 93.17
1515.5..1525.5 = 97.62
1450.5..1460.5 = 101.3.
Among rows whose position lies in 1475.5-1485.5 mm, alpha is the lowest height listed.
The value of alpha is 92.15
